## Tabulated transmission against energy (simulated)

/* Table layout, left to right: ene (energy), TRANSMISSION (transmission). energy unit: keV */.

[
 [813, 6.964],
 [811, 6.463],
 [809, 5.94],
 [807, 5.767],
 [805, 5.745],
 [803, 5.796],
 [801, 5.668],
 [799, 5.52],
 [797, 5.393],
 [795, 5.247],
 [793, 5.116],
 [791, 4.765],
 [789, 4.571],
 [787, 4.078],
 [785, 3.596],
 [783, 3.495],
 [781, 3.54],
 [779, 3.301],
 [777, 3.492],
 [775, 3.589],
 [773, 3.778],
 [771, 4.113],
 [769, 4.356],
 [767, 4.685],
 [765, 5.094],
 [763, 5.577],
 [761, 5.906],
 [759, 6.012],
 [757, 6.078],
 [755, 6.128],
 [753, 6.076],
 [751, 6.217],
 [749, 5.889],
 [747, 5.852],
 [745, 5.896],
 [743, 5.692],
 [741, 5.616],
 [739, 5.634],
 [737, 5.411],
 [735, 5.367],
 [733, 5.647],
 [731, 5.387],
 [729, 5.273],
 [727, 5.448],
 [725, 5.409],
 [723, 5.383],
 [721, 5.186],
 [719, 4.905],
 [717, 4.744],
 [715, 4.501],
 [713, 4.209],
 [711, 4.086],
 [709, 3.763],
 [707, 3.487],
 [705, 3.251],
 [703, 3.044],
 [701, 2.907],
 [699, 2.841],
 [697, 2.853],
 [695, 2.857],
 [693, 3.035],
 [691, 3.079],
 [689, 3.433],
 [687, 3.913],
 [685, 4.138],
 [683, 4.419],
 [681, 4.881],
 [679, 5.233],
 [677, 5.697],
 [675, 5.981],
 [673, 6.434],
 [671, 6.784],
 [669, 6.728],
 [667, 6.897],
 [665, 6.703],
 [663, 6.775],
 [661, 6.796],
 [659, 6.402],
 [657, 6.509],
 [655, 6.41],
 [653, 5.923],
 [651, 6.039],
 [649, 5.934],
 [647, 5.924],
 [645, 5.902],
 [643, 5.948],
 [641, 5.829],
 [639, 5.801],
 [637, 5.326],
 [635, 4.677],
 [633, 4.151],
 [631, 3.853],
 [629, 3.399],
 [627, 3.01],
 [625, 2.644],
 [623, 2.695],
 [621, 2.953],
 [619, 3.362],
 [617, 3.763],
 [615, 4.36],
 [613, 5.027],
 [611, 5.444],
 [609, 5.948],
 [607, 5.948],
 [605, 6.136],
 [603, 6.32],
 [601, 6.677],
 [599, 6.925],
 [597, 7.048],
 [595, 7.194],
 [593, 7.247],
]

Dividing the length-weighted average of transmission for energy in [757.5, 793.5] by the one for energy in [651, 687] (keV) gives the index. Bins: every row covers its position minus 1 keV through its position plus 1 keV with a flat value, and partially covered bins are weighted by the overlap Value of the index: 0.74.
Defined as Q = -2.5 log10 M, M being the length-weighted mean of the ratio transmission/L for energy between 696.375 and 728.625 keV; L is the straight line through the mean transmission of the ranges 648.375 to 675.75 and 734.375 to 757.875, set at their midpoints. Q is 0.41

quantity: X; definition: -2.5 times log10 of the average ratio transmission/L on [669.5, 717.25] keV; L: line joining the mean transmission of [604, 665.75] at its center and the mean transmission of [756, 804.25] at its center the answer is 0.19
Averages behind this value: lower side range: 5.14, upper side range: 4.7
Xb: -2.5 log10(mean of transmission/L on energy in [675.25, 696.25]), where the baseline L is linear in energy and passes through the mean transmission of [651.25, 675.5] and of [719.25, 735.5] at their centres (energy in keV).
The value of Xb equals 0.43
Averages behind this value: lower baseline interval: 6.52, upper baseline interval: 5.37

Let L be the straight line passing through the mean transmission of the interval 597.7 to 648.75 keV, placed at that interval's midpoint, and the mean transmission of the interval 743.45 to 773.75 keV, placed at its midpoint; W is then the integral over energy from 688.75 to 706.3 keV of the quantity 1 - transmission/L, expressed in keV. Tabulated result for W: 7.4 keV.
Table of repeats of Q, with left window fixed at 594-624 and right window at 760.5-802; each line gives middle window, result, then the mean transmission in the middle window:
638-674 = -0.234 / 6.32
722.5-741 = -0.153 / 5.45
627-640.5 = 0.164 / 4.47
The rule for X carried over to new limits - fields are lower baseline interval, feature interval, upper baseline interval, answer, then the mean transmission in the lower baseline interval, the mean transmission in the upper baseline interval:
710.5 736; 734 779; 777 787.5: -0.23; 5.06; 3.57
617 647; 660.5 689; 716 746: -0.20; 4.29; 5.4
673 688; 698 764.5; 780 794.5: -0.10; 5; 4.2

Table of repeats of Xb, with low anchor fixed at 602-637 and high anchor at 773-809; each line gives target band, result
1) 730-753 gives -0.24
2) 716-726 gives -0.13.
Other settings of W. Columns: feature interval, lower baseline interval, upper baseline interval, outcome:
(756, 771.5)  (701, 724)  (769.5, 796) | -4.4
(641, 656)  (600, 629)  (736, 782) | -4.2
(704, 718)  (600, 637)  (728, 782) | 2.7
